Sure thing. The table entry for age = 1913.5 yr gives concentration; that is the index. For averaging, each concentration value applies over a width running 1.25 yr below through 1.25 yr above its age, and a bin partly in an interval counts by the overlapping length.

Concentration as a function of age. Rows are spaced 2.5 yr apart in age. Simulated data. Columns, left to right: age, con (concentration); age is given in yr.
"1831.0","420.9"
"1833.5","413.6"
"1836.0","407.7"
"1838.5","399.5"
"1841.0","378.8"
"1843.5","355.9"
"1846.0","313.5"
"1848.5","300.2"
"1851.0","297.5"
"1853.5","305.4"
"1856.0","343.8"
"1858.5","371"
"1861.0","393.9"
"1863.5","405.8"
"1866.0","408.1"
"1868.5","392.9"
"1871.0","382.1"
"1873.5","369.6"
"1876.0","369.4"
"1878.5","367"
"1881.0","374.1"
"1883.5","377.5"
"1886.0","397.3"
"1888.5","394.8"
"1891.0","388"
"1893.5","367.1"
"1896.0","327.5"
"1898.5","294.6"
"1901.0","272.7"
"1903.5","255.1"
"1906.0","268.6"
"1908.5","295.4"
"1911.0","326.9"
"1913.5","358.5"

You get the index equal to 358.5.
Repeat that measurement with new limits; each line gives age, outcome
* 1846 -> 313.5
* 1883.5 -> 377.5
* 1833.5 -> 413.6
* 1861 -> 393.9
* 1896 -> 327.5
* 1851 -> 297.5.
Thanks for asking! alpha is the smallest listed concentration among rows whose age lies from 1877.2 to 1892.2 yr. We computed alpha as 367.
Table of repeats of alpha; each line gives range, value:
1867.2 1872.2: 382.1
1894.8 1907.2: 255.1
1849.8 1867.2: 297.5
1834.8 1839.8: 399.5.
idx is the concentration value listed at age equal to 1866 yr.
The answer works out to 408.1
